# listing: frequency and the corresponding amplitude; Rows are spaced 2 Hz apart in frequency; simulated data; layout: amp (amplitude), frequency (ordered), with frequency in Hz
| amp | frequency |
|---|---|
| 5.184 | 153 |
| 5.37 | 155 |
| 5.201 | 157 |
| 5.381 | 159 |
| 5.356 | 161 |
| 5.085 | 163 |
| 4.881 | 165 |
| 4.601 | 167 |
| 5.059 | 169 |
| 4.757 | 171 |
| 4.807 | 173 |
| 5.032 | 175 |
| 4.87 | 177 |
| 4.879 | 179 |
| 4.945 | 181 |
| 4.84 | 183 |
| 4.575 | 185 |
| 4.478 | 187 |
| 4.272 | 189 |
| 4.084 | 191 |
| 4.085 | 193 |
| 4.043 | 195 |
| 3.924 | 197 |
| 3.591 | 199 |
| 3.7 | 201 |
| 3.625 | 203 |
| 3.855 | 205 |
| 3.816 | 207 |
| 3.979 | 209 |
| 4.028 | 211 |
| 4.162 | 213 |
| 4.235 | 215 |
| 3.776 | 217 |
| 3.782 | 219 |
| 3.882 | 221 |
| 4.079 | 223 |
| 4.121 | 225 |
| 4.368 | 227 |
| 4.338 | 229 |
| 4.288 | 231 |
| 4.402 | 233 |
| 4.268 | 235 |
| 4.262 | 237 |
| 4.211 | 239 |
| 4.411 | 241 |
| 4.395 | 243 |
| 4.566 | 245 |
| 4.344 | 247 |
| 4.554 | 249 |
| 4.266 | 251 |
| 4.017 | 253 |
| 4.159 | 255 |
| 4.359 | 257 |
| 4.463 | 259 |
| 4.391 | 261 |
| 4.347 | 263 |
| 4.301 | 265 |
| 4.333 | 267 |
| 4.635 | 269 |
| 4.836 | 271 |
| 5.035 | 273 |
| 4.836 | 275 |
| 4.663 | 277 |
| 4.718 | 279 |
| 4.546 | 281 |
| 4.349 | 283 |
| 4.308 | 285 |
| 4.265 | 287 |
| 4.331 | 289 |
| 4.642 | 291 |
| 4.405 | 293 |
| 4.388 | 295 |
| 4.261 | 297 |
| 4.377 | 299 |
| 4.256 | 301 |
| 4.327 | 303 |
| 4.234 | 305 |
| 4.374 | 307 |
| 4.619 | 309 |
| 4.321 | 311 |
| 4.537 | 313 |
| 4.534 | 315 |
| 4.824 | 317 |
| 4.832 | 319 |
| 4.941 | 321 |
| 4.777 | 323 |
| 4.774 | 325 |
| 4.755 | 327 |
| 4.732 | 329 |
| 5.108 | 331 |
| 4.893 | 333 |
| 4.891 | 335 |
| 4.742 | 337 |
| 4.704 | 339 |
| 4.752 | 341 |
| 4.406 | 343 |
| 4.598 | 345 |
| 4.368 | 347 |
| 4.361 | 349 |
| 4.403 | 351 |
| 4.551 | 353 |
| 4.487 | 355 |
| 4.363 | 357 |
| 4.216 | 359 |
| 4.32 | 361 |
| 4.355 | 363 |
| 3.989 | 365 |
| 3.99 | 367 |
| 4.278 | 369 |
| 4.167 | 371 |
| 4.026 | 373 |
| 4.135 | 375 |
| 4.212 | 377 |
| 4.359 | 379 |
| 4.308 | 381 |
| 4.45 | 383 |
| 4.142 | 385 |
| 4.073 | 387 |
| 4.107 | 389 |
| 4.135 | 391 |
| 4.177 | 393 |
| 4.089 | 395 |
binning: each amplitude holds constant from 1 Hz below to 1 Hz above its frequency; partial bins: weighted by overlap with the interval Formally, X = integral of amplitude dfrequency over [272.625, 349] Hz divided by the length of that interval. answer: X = 4.58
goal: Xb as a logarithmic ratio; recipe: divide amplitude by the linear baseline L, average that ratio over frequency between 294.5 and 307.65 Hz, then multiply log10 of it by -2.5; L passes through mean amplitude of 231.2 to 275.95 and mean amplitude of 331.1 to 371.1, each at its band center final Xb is 0.032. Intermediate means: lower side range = 4.42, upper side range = 4.46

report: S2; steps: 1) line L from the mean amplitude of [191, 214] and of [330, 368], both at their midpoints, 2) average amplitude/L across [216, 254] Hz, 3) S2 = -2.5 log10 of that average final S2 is -0.05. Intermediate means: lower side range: 3.9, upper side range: 4.5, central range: 4.23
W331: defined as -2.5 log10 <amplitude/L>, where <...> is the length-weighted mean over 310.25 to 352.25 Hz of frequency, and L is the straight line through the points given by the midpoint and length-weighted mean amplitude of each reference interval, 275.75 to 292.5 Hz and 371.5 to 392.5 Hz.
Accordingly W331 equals -0.081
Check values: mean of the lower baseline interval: 4.48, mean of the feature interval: 4.68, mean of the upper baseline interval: 4.19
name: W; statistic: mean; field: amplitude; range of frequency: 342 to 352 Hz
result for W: 4.43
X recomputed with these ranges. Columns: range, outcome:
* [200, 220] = 3.9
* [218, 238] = 4.18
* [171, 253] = 4.26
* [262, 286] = 4.58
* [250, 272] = 4.37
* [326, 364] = 4.58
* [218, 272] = 4.31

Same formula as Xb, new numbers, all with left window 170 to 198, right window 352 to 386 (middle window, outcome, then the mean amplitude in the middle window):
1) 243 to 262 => 0.02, 4.35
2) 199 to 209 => 0.20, 3.76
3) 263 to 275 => -0.05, 4.62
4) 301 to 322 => -0.05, 4.54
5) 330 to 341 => -0.13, 4.86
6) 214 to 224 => 0.14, 3.95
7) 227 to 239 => 0.04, 4.31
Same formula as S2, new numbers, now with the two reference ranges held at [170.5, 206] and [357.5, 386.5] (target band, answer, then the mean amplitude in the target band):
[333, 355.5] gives -0.087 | 4.59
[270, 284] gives -0.104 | 4.71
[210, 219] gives 0.080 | 4.02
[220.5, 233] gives 0.028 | 4.21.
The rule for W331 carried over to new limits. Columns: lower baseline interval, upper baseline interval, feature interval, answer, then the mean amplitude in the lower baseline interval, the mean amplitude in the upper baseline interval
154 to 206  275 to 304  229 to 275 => 0.02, 4.59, 4.43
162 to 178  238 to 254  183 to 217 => 0.16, 4.89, 4.35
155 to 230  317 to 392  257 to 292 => -0.02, 4.4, 4.46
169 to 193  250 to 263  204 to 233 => 0.11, 4.68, 4.28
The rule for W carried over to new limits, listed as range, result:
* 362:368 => 4.11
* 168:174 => 4.87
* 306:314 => 4.46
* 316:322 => 4.87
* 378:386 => 4.31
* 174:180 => 4.93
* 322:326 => 4.78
